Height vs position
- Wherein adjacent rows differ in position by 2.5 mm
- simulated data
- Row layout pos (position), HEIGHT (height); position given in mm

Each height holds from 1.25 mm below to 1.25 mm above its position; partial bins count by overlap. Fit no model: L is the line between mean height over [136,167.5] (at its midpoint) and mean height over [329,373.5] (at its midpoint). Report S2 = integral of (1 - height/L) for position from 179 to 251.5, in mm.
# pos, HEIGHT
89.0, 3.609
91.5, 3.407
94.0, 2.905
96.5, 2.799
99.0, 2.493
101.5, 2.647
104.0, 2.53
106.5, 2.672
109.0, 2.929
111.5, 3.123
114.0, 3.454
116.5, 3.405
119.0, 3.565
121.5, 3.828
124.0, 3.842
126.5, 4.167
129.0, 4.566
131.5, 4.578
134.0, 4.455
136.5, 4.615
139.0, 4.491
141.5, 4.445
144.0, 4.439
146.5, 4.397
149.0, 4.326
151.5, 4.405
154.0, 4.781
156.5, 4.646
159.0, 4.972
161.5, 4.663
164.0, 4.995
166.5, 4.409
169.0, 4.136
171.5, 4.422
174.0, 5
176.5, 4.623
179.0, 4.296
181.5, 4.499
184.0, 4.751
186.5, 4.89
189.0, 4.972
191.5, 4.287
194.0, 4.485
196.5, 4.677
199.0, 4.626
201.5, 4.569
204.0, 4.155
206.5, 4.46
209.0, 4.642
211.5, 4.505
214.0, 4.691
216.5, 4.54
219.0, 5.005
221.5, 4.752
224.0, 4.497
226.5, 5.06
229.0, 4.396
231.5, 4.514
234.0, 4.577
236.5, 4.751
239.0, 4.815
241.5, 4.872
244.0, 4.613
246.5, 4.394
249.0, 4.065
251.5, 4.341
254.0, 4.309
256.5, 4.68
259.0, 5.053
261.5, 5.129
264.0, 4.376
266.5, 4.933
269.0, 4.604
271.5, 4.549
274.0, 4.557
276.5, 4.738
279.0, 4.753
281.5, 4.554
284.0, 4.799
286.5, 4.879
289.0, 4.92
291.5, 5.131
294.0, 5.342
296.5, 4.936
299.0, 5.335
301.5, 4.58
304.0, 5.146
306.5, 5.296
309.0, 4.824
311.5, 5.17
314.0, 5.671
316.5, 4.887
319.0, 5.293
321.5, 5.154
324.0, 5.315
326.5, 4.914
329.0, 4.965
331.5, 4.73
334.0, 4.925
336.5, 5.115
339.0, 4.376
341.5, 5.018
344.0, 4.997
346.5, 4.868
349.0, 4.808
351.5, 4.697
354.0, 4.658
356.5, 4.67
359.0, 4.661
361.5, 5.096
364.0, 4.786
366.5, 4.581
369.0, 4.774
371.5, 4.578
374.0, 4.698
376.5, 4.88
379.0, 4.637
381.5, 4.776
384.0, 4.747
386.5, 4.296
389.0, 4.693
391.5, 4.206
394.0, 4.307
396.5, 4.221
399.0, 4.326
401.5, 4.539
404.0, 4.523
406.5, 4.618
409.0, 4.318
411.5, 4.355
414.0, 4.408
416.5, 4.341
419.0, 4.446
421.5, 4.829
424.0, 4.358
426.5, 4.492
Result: 0.77 mm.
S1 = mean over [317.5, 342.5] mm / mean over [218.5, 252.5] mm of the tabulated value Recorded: 1.08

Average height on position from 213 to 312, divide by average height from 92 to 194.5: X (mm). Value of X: 1.16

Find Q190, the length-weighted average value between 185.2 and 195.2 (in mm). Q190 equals 4.66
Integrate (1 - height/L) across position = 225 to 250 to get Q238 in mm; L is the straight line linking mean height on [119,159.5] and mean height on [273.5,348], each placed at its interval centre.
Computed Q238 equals 0.63 mm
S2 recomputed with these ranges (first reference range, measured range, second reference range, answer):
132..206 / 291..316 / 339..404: -2.8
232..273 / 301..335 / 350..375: -2.8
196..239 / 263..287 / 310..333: 1.1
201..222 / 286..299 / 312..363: -0.7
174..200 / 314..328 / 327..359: -1.1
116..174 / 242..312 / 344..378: -2.5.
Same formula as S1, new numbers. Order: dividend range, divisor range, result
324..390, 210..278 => 1.03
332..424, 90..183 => 1.16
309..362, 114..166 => 1.14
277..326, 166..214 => 1.11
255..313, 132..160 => 1.08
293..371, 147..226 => 1.07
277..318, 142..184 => 1.10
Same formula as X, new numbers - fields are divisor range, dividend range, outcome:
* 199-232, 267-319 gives 1.07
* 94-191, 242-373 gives 1.18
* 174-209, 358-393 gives 1.02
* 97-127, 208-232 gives 1.46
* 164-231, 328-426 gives 1.01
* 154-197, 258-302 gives 1.05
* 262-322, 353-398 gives 0.94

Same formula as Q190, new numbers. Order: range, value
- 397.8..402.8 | 4.43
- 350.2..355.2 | 4.68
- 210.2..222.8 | 4.7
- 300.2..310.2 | 4.96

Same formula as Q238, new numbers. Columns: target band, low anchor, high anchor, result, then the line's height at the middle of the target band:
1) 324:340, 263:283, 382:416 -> -1.20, 4.54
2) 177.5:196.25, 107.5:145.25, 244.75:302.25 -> -1.34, 4.29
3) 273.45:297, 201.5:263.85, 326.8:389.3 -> -0.96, 4.68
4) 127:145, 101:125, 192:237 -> -4.99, 3.52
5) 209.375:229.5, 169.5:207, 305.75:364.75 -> -0.15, 4.65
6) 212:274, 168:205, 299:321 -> 2.26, 4.82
